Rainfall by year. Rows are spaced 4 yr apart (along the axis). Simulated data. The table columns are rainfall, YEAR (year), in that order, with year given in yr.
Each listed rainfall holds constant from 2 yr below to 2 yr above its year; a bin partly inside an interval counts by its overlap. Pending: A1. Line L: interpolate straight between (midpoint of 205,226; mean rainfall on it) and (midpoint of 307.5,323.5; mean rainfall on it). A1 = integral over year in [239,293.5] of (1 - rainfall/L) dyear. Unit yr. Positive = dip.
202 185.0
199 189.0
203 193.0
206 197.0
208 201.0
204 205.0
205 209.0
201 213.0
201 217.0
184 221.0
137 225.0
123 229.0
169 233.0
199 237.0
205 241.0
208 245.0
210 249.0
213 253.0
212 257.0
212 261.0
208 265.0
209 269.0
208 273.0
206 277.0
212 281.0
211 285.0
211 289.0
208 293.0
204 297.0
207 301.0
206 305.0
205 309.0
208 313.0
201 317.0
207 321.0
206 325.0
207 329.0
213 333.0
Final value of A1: -3.3 yr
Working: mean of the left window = 190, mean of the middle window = 210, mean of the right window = 205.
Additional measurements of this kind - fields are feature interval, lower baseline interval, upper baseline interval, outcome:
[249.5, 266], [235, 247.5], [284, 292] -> -0.4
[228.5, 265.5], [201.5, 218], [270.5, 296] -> 1.4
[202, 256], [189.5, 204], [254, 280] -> 4.4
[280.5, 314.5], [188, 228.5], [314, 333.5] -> -0.8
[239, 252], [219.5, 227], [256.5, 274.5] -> -1.6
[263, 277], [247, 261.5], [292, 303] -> 0.1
